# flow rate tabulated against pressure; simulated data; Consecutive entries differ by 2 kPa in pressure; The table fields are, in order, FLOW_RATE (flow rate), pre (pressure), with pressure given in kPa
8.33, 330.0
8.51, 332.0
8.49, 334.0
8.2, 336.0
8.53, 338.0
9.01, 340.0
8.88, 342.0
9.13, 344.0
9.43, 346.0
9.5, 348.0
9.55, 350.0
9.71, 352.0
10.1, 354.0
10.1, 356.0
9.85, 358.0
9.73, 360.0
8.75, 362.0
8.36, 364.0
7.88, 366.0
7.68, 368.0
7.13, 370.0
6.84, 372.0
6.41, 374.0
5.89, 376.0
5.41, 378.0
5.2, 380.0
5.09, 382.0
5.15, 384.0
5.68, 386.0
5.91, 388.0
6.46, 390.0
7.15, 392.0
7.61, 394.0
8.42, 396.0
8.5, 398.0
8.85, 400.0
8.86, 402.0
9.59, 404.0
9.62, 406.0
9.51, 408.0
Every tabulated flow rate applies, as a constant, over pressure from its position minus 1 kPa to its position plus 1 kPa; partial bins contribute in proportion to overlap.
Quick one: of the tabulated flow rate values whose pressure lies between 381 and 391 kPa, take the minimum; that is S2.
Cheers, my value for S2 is 5.09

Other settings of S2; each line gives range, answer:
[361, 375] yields 6.41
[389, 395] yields 6.46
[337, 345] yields 8.53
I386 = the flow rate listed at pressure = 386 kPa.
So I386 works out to 5.68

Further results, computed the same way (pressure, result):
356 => 10.1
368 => 7.68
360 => 9.73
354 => 10.1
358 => 9.85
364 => 8.36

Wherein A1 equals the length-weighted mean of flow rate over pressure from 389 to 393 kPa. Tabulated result 6.8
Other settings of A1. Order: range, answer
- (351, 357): 9.97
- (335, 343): 8.66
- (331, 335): 8.5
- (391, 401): 8.11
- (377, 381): 5.3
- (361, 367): 8.33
